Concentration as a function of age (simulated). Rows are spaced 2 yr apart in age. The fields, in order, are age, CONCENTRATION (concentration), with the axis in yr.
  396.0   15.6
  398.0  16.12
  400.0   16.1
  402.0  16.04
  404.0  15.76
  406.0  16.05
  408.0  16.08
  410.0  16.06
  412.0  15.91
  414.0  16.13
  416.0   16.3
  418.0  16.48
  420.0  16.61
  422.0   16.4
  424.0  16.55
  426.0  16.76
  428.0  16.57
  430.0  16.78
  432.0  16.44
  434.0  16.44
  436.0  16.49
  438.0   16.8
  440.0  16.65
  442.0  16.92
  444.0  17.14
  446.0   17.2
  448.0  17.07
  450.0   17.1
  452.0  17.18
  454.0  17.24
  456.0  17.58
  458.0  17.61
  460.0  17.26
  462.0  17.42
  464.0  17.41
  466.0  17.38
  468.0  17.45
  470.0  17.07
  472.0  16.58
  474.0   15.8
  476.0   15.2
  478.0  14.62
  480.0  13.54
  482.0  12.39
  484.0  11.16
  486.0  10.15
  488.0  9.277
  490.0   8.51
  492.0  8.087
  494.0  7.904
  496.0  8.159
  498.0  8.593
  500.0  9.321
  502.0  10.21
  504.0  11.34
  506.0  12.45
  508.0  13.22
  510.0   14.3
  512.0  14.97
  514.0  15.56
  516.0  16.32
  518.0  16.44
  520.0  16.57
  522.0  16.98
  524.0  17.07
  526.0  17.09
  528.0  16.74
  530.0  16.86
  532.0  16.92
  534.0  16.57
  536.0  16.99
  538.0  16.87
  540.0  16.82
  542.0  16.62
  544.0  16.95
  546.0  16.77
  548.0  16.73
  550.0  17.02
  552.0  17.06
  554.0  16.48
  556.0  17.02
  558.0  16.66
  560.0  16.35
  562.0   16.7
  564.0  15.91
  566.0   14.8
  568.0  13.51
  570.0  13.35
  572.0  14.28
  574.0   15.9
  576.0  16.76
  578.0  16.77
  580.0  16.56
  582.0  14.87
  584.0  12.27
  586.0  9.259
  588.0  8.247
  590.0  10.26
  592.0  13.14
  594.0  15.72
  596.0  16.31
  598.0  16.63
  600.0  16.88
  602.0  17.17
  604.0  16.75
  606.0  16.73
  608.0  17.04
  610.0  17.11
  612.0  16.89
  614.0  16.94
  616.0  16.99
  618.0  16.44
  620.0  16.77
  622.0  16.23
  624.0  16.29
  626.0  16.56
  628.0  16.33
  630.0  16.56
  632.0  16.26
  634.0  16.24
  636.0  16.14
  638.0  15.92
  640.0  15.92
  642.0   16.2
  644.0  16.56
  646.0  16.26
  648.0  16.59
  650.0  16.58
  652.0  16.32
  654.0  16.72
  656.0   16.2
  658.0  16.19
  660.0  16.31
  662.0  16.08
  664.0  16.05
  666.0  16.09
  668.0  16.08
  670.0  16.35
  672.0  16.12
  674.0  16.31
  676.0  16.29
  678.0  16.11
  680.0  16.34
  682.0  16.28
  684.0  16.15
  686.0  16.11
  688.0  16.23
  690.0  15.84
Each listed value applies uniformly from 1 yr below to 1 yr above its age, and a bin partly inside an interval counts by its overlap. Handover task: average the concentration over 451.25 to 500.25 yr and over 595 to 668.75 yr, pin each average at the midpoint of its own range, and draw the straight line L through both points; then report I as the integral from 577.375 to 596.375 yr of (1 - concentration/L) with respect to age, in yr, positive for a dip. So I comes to 3.0 yr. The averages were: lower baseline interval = 13.8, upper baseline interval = 16.5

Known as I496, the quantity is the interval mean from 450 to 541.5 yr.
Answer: 14.6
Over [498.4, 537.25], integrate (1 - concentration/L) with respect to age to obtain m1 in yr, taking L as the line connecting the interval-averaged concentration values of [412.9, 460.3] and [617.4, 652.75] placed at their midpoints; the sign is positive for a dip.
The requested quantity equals 3.9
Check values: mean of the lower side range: 16.8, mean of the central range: 15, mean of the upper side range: 16.3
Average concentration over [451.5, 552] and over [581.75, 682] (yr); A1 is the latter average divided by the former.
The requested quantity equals 1.1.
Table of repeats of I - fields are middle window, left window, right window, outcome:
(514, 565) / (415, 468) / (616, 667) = -0.26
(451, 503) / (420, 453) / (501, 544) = 8.60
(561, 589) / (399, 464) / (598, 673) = 3.89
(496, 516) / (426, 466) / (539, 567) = 5.42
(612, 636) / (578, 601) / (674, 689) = -2.97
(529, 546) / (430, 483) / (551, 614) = -1.17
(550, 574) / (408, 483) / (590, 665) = 0.96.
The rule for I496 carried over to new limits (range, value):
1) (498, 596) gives 15.1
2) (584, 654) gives 15.7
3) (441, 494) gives 15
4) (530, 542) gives 16.8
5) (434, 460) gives 17.1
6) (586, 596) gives 12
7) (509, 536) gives 16.4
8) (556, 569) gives 15.8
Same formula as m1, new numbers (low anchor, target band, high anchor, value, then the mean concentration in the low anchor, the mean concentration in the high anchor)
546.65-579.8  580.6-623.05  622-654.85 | 2.6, 16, 16.3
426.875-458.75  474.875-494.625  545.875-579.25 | 6.5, 16.9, 16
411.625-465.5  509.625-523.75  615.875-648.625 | 0.5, 16.8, 16.3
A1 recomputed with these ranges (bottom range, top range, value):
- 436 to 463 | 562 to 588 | 0.84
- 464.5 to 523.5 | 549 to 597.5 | 1.13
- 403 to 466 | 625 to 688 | 0.97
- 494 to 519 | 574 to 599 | 1.13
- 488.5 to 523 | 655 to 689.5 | 1.32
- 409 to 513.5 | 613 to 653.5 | 1.11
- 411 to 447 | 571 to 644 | 0.94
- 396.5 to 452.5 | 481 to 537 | 0.80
